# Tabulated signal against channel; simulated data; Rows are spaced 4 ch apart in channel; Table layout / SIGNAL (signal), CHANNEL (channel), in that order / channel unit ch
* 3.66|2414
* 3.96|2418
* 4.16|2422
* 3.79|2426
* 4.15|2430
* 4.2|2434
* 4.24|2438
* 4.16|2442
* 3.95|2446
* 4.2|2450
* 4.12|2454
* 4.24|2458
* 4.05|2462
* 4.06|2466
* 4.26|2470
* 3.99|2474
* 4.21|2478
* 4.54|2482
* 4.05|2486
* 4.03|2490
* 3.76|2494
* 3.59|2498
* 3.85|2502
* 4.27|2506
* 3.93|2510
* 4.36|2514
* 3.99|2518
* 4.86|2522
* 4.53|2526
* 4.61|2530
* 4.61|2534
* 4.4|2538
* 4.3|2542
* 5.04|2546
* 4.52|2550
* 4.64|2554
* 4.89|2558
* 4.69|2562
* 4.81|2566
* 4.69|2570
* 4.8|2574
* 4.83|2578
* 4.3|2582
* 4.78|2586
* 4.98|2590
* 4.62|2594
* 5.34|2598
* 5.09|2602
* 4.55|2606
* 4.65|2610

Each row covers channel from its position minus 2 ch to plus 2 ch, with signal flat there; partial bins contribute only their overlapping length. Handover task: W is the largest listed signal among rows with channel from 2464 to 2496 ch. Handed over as 4.54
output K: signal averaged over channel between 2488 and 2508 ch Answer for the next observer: 3.9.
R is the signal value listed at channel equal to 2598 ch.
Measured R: 5.34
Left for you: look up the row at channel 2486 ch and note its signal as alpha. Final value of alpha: 4.05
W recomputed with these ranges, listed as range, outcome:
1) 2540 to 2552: 5.04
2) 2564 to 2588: 4.83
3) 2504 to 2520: 4.36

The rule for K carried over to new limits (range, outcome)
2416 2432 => 4.02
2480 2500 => 3.99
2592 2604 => 5.02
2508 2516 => 4.15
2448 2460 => 4.19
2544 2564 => 4.76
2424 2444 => 4.11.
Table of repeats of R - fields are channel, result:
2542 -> 4.3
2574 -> 4.8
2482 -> 4.54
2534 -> 4.61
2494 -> 3.76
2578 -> 4.83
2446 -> 3.95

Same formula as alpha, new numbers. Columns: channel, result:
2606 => 4.55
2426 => 3.79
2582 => 4.3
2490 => 4.03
